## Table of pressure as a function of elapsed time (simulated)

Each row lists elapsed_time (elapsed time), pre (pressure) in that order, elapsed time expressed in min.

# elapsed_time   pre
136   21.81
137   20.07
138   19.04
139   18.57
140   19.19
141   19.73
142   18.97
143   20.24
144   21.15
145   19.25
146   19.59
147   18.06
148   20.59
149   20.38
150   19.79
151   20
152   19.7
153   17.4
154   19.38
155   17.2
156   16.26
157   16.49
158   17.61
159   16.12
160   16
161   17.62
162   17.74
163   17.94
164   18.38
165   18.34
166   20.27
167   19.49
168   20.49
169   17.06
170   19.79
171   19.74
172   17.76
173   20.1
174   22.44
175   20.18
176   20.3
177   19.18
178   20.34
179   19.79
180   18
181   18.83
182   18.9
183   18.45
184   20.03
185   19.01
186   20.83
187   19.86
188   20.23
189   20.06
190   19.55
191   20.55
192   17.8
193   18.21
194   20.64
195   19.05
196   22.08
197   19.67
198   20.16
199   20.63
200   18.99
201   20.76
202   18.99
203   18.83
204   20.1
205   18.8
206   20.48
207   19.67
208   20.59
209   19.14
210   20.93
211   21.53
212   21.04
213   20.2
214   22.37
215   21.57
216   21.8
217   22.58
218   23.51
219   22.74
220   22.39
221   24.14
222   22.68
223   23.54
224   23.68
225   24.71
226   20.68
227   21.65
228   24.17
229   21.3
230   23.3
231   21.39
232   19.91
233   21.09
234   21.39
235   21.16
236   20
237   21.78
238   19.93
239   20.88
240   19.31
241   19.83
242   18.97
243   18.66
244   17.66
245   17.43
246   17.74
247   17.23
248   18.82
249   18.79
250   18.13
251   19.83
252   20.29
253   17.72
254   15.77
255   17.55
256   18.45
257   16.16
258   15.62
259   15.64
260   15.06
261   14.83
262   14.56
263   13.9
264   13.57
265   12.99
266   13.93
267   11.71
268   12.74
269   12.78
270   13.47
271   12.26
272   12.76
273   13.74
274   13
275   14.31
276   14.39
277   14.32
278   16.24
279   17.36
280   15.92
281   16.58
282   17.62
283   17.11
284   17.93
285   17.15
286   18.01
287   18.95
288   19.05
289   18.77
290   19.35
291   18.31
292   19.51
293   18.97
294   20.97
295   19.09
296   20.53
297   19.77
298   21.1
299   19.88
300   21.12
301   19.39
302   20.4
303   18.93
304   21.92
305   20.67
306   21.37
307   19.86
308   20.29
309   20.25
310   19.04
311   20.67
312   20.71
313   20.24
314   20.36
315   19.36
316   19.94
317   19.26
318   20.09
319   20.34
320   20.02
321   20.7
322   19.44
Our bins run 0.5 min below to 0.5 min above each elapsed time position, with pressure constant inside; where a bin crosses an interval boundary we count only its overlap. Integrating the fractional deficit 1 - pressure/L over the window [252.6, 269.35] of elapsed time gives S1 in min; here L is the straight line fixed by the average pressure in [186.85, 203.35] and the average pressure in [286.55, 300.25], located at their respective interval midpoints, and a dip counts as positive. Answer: 4.1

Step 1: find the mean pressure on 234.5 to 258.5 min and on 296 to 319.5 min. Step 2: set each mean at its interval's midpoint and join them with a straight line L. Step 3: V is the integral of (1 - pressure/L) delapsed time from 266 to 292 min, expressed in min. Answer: 5.0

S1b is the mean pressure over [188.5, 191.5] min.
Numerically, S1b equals 20.1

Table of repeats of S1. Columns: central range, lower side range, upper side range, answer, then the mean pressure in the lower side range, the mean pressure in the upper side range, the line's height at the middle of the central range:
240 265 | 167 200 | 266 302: 0.99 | 19.7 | 17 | 17.8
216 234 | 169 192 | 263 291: -4.89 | 19.6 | 15.4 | 17.7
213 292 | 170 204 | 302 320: 6.50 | 19.7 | 20.2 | 20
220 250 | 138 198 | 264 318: -3.75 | 19.2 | 17.8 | 18.4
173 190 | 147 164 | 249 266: -2.04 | 18.1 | 16.3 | 17.7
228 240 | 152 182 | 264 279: -4.46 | 18.7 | 13.6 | 15.4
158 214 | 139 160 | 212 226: 3.50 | 18.8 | 22.6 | 20.8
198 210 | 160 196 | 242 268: -0.94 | 19.3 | 16.5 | 18.4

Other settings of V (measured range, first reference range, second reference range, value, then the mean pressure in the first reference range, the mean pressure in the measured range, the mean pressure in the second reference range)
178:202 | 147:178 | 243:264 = -1.8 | 18.8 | 19.7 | 17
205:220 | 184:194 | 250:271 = -2.5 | 19.6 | 21.2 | 15.3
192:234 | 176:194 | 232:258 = -4.3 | 19.4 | 21.2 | 18.9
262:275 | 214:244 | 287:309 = 4.7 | 21.6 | 13.2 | 19.9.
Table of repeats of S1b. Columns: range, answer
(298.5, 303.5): 19.9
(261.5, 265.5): 13.8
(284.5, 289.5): 18.4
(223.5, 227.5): 22.7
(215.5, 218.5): 22.6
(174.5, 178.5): 20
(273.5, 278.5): 14.5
